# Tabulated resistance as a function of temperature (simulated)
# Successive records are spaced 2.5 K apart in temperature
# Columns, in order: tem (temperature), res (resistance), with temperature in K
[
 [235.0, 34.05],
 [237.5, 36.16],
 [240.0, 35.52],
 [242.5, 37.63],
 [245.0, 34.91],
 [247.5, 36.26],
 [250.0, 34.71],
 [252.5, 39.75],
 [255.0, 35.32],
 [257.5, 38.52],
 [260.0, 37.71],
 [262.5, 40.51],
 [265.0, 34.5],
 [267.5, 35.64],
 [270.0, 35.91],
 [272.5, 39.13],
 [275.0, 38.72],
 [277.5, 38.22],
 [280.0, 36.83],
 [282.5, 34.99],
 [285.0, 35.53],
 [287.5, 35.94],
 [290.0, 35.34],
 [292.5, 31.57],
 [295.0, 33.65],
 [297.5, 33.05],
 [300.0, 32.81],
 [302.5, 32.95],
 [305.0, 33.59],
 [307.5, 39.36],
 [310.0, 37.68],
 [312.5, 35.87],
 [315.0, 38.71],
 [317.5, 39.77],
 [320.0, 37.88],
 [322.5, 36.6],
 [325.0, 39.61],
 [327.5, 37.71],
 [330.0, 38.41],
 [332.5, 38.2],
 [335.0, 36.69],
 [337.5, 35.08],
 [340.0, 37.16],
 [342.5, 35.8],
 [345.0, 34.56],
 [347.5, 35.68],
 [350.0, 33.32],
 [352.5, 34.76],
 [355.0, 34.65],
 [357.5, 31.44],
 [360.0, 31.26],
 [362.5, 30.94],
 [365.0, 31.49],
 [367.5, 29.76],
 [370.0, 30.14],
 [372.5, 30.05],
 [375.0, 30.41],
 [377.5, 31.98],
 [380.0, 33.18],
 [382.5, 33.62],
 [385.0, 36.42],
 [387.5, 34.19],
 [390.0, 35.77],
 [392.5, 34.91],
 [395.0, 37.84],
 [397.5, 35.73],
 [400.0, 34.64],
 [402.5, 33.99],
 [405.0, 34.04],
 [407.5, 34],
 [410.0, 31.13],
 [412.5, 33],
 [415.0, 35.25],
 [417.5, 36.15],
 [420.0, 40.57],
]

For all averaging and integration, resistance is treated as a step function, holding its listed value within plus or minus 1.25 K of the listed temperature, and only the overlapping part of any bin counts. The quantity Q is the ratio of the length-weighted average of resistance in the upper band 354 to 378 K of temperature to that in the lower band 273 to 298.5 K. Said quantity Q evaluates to 0.88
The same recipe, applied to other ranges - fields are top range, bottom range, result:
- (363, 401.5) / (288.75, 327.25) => 0.93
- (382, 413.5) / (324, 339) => 0.92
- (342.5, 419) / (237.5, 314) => 0.93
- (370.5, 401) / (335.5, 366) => 1.00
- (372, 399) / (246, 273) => 0.92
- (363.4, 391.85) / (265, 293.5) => 0.90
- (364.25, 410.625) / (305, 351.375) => 0.90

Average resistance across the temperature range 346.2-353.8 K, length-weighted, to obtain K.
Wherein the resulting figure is 34.6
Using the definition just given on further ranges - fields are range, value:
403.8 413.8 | 33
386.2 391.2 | 35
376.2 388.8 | 33.9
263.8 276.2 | 36.8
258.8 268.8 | 37.1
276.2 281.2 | 37.5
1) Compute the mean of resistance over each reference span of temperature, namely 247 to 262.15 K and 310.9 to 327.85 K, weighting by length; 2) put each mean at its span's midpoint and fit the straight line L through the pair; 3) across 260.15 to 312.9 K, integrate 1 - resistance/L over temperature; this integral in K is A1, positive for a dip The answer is 2.5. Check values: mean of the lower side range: 37.3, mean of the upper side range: 38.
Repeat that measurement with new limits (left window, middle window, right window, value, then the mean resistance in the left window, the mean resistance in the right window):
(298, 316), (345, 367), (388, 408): 1.53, 35.7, 35.1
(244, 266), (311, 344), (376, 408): -1.62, 37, 34.6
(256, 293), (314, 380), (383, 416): 1.65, 36.7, 34.7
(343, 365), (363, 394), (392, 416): 1.11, 33.3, 34.4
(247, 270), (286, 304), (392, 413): 1.32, 37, 34.4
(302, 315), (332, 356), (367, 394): -0.61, 36.3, 32.9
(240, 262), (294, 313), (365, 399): 0.33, 36.9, 33.3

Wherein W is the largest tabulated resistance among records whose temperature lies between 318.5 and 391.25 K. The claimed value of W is 39.61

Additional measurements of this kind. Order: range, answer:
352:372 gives 34.76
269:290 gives 39.13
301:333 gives 39.77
